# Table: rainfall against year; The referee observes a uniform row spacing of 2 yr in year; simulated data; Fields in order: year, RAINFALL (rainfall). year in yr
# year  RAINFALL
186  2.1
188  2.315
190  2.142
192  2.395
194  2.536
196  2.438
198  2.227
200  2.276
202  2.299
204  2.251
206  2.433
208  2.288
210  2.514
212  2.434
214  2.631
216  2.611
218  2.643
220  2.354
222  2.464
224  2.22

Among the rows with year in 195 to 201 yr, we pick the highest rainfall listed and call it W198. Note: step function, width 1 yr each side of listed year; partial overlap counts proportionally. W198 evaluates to 2.438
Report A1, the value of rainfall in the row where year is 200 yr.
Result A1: 2.276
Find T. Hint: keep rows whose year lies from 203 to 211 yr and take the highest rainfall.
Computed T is 2.514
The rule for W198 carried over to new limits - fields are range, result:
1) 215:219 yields 2.643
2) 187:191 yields 2.315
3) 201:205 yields 2.299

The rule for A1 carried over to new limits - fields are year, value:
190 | 2.142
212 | 2.434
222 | 2.464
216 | 2.611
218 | 2.643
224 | 2.22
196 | 2.438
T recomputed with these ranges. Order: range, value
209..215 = 2.631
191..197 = 2.536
